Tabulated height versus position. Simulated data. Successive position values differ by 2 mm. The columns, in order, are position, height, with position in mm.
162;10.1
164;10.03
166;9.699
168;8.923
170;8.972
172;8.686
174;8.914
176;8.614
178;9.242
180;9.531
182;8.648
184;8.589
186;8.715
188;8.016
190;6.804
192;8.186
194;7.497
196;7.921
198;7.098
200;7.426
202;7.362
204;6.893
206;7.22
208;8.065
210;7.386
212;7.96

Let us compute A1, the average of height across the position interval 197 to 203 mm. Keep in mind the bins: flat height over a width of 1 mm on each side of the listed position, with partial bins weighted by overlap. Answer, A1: 7.3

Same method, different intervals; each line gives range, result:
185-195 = 7.84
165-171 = 9.2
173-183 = 8.99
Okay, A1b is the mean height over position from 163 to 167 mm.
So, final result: 9.86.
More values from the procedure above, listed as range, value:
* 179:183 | 9.09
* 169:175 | 8.86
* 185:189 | 8.37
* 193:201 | 7.49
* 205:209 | 7.64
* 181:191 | 8.15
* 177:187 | 8.95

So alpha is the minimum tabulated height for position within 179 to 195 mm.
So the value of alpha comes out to 6.804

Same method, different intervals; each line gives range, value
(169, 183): 8.614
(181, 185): 8.589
